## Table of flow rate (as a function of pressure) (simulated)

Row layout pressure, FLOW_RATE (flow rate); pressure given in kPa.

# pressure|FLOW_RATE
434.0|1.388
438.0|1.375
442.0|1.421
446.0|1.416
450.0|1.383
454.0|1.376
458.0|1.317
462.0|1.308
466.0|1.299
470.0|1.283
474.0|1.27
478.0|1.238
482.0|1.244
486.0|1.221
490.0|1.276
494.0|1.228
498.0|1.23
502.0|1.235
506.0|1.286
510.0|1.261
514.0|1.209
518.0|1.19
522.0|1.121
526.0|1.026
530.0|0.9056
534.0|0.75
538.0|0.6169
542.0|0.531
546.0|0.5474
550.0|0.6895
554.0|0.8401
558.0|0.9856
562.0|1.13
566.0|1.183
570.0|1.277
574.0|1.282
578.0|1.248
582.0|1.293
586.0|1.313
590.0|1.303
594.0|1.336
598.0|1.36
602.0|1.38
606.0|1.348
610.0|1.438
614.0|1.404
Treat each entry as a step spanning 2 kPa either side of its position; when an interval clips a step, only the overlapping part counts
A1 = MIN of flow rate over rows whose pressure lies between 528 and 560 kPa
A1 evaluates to 0.531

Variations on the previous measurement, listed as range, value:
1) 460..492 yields 1.221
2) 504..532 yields 0.9056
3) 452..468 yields 1.299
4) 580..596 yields 1.293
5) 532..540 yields 0.6169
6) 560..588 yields 1.13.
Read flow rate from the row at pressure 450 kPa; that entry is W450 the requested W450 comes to 1.383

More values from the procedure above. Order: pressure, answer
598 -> 1.36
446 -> 1.416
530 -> 0.9056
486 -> 1.221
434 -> 1.388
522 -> 1.121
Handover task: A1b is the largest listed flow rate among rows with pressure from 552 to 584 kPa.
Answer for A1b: 1.293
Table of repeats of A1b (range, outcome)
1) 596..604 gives 1.38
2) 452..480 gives 1.376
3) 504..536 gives 1.286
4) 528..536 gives 0.9056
